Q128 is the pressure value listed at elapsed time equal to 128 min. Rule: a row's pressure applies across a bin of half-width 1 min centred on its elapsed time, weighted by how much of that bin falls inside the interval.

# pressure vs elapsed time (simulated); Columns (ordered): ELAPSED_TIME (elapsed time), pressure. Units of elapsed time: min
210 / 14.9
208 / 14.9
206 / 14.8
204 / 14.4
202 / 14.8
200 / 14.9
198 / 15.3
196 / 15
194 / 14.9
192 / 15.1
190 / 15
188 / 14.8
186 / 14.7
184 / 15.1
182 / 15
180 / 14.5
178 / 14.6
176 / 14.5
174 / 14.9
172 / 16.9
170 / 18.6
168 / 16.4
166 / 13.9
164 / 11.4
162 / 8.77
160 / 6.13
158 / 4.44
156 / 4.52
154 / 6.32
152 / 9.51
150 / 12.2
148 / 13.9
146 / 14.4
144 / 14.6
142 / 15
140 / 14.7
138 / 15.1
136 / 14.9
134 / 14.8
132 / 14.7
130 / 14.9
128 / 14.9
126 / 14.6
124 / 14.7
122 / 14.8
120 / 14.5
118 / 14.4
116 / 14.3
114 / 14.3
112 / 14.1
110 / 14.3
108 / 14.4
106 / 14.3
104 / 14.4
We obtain 14.9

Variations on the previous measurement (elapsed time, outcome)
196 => 15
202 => 14.8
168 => 16.4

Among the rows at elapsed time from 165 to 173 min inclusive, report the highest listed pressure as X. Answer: 18.6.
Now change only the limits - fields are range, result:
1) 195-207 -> 15.3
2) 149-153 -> 12.2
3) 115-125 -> 14.8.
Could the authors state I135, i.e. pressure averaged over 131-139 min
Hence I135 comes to 14.9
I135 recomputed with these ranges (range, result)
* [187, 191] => 14.9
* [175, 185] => 14.7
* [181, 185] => 15.1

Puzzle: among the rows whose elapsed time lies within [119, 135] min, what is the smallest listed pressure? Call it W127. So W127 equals 14.5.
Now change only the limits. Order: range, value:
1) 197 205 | 14.4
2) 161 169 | 8.77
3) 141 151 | 12.2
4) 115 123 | 14.3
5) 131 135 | 14.7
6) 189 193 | 15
